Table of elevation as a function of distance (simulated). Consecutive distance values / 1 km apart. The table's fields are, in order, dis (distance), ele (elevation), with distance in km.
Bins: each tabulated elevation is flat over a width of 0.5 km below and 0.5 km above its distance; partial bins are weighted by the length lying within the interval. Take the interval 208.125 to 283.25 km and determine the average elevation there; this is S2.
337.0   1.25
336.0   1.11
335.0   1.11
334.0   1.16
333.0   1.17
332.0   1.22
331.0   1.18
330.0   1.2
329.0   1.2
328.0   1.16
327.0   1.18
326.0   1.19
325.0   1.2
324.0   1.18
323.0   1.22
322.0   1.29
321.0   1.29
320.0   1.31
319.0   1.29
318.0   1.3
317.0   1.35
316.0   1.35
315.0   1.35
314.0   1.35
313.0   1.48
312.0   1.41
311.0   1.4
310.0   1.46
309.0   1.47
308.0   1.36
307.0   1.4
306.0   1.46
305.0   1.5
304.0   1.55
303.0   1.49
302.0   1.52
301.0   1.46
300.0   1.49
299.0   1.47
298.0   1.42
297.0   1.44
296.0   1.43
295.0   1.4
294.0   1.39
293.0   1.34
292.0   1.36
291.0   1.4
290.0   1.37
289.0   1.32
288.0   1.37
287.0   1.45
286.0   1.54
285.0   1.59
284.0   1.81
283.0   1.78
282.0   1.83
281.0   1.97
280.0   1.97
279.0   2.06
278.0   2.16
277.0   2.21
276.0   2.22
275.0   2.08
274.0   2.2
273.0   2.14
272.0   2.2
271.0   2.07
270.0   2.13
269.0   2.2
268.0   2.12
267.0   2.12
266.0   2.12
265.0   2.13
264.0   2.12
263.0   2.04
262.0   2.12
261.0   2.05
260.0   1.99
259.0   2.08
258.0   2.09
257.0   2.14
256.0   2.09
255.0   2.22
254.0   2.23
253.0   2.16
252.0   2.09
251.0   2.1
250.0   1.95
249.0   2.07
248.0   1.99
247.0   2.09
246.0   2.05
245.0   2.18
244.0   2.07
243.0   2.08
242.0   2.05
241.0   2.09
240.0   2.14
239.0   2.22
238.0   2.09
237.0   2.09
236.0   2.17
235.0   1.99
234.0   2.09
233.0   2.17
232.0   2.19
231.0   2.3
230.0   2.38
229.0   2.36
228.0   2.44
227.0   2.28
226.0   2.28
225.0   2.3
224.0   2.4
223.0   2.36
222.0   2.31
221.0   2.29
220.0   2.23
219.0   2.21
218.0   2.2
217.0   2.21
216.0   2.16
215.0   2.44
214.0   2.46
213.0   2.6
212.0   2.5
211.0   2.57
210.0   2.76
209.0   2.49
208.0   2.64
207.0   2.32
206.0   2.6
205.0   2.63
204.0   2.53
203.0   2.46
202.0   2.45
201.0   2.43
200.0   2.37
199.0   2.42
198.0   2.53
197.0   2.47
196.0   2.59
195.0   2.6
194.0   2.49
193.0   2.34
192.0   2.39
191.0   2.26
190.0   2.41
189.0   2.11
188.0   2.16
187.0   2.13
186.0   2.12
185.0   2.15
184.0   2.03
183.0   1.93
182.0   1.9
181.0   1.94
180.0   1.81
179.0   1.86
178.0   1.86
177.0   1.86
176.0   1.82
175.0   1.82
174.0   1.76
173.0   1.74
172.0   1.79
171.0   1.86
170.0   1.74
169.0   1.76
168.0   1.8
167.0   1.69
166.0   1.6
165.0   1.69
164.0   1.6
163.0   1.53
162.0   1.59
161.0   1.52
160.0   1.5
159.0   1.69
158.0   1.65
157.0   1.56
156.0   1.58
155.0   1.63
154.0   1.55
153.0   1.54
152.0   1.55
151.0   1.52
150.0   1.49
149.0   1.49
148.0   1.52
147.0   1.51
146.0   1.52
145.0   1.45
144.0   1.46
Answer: 2.18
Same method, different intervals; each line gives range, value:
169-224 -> 2.24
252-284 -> 2.09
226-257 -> 2.15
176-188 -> 1.96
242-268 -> 2.09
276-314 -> 1.56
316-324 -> 1.29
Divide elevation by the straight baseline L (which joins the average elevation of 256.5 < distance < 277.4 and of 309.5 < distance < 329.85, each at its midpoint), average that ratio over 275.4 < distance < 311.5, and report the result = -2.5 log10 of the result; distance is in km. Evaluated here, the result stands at 0.085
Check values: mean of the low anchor 2.12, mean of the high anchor 1.3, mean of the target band 1.58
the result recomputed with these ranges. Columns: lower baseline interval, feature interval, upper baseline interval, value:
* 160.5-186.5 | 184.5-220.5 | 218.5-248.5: -0.204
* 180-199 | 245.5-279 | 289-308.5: -0.237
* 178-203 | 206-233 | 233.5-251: -0.105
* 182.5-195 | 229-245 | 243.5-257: -0.011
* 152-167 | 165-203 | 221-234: -0.124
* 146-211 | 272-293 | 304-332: -0.197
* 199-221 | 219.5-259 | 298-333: -0.021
